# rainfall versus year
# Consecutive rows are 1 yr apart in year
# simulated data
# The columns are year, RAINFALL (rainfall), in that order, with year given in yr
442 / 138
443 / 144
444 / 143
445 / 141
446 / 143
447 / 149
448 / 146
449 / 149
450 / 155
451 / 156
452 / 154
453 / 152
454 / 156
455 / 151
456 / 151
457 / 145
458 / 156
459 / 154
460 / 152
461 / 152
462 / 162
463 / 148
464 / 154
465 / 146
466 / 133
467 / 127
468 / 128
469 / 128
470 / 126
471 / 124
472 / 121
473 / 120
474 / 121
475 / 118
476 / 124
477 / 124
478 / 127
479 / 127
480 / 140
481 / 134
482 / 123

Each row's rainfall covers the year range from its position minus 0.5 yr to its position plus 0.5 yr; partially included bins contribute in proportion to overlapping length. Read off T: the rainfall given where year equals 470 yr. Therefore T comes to 126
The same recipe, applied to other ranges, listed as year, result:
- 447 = 149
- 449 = 149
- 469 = 128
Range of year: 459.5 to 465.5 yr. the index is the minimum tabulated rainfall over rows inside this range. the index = 146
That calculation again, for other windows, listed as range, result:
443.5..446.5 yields 141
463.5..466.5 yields 133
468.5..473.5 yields 120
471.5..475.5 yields 118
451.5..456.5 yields 151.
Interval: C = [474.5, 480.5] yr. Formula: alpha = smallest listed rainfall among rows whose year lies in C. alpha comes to 118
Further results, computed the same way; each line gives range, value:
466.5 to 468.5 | 127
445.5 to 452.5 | 143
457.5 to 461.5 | 152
